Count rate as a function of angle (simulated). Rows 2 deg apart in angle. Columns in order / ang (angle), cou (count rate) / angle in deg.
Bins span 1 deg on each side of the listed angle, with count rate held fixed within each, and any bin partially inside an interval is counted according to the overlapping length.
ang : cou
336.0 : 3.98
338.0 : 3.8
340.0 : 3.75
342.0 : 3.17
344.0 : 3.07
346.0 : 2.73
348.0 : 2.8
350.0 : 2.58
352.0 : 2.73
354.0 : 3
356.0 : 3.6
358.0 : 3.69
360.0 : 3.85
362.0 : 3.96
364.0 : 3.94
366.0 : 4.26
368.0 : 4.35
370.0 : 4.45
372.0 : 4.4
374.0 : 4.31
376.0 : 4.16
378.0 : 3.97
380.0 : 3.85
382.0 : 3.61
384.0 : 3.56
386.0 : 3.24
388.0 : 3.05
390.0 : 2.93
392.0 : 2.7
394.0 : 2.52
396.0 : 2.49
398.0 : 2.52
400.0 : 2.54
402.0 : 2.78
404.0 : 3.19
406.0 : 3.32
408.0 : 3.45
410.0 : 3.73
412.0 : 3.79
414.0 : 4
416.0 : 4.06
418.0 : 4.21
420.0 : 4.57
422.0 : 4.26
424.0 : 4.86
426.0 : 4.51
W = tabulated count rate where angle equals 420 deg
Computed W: 4.57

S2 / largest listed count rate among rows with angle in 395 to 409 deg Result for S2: 3.45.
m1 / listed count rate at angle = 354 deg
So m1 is 3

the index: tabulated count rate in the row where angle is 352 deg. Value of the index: 2.73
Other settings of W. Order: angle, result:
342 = 3.17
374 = 4.31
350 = 2.58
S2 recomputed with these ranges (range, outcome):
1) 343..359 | 3.69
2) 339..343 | 3.75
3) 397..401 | 2.54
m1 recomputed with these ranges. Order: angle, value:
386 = 3.24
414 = 4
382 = 3.61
